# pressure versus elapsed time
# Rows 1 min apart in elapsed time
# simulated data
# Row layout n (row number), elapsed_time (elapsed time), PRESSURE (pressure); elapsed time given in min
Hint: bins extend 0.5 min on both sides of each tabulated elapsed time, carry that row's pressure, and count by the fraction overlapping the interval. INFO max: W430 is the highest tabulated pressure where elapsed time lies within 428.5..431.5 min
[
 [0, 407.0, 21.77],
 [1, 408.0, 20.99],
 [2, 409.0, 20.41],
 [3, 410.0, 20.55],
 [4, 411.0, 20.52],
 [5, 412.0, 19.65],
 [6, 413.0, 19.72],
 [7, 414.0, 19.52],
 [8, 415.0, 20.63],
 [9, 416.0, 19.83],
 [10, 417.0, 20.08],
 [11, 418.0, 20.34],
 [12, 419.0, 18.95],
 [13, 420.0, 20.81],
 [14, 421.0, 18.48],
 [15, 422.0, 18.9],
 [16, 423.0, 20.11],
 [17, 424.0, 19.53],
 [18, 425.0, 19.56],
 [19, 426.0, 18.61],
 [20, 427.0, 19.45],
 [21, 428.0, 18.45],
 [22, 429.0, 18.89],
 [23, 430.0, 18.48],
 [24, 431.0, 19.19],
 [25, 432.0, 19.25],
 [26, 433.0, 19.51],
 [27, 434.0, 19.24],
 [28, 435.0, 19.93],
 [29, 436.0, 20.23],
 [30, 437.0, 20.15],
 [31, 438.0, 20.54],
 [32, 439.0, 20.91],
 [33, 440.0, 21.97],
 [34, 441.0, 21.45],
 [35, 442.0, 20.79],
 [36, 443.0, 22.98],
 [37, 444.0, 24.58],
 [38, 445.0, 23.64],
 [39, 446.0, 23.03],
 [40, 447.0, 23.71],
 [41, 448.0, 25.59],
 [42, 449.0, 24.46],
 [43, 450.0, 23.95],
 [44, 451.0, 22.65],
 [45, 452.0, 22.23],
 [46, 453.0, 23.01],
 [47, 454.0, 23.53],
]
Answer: 19.19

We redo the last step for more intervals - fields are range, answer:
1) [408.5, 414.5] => 20.55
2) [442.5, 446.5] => 24.58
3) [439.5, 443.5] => 22.98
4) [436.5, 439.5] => 20.91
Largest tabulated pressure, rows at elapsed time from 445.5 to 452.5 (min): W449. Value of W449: 25.59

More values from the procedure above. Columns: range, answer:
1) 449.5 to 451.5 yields 23.95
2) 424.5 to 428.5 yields 19.56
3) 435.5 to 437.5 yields 20.23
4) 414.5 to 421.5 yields 20.81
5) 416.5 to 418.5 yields 20.34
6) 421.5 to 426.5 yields 20.11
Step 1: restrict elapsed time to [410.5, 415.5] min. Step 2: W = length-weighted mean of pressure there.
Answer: 20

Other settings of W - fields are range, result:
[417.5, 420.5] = 20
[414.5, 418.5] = 20.2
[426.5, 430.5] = 18.8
